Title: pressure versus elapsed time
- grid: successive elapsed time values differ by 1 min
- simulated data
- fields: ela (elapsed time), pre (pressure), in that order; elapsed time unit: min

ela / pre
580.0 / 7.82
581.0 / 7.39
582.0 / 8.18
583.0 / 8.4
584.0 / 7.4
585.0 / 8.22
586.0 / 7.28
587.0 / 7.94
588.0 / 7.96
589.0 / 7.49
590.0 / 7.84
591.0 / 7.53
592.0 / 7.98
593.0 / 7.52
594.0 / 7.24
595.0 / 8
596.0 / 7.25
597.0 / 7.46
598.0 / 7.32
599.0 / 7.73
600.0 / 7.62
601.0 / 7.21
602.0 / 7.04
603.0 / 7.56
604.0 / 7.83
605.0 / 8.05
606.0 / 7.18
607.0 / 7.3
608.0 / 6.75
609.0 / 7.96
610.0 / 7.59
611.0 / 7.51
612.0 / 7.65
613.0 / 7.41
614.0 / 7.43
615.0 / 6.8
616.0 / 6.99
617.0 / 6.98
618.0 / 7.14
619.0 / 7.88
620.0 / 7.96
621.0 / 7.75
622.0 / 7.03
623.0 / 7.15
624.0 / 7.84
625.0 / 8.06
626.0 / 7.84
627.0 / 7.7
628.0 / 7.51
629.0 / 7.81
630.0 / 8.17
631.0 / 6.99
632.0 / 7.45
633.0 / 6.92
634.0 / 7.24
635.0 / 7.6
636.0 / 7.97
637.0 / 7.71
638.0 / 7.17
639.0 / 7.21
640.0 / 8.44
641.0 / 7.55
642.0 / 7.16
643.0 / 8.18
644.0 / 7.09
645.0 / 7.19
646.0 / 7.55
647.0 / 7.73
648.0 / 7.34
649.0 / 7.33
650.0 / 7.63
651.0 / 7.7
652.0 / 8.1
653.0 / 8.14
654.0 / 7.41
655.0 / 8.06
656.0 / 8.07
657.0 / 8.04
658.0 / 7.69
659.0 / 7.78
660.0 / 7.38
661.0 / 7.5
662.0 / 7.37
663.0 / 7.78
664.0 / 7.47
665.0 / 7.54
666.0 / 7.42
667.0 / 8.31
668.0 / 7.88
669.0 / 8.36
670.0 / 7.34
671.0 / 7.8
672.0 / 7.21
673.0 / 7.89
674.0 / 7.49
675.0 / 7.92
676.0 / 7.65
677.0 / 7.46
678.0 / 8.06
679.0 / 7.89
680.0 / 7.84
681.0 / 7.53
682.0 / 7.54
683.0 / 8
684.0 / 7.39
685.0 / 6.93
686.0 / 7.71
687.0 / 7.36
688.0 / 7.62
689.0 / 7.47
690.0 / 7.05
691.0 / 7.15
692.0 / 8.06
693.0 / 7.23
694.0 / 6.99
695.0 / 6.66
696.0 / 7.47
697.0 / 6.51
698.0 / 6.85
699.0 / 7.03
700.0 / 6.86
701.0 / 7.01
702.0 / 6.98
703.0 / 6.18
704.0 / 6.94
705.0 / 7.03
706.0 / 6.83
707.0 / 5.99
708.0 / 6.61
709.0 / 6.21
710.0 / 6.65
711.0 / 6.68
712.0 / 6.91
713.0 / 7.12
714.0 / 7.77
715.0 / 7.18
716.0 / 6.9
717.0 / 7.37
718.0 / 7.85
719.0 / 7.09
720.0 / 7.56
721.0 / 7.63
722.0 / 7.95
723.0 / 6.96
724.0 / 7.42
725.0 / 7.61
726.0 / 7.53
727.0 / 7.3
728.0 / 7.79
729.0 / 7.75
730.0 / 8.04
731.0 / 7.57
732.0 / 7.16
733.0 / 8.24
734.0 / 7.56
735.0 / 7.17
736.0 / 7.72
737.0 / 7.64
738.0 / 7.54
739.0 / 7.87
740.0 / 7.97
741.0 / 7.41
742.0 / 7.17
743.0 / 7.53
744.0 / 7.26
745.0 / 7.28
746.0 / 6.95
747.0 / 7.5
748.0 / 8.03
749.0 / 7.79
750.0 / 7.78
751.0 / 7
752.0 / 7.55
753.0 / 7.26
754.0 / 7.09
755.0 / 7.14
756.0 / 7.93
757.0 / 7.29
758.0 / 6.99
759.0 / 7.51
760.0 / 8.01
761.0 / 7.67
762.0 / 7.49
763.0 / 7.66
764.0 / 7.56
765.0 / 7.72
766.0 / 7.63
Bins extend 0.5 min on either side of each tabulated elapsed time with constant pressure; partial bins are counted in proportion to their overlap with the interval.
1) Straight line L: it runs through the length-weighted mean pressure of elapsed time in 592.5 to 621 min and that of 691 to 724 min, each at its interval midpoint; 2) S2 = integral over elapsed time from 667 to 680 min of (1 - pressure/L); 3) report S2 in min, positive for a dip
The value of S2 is -1.1 min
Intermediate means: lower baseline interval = 7.45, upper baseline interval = 7.04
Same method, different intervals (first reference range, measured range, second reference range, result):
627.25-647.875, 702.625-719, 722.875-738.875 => 1.5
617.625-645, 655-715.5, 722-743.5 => 1.8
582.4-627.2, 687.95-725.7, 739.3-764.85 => 2.1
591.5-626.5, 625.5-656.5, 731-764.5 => -0.5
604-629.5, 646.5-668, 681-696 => -0.8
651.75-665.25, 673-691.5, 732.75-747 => 0.2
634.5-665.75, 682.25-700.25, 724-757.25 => 0.8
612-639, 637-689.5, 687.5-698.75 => -2.4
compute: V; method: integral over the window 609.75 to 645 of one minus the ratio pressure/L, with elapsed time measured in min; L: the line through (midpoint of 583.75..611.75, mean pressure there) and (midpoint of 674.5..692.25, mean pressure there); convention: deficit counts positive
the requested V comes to 0.31 min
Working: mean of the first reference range 7.57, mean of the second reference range 7.58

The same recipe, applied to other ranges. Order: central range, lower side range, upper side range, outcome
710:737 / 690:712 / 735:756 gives -1.0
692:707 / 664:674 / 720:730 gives 1.4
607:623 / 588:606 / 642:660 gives 0.5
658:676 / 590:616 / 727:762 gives -0.4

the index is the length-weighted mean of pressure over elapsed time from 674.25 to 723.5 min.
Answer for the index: 7.22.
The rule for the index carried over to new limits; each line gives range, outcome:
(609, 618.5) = 7.31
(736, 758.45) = 7.46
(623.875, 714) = 7.44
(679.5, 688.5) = 7.55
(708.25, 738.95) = 7.4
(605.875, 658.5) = 7.55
